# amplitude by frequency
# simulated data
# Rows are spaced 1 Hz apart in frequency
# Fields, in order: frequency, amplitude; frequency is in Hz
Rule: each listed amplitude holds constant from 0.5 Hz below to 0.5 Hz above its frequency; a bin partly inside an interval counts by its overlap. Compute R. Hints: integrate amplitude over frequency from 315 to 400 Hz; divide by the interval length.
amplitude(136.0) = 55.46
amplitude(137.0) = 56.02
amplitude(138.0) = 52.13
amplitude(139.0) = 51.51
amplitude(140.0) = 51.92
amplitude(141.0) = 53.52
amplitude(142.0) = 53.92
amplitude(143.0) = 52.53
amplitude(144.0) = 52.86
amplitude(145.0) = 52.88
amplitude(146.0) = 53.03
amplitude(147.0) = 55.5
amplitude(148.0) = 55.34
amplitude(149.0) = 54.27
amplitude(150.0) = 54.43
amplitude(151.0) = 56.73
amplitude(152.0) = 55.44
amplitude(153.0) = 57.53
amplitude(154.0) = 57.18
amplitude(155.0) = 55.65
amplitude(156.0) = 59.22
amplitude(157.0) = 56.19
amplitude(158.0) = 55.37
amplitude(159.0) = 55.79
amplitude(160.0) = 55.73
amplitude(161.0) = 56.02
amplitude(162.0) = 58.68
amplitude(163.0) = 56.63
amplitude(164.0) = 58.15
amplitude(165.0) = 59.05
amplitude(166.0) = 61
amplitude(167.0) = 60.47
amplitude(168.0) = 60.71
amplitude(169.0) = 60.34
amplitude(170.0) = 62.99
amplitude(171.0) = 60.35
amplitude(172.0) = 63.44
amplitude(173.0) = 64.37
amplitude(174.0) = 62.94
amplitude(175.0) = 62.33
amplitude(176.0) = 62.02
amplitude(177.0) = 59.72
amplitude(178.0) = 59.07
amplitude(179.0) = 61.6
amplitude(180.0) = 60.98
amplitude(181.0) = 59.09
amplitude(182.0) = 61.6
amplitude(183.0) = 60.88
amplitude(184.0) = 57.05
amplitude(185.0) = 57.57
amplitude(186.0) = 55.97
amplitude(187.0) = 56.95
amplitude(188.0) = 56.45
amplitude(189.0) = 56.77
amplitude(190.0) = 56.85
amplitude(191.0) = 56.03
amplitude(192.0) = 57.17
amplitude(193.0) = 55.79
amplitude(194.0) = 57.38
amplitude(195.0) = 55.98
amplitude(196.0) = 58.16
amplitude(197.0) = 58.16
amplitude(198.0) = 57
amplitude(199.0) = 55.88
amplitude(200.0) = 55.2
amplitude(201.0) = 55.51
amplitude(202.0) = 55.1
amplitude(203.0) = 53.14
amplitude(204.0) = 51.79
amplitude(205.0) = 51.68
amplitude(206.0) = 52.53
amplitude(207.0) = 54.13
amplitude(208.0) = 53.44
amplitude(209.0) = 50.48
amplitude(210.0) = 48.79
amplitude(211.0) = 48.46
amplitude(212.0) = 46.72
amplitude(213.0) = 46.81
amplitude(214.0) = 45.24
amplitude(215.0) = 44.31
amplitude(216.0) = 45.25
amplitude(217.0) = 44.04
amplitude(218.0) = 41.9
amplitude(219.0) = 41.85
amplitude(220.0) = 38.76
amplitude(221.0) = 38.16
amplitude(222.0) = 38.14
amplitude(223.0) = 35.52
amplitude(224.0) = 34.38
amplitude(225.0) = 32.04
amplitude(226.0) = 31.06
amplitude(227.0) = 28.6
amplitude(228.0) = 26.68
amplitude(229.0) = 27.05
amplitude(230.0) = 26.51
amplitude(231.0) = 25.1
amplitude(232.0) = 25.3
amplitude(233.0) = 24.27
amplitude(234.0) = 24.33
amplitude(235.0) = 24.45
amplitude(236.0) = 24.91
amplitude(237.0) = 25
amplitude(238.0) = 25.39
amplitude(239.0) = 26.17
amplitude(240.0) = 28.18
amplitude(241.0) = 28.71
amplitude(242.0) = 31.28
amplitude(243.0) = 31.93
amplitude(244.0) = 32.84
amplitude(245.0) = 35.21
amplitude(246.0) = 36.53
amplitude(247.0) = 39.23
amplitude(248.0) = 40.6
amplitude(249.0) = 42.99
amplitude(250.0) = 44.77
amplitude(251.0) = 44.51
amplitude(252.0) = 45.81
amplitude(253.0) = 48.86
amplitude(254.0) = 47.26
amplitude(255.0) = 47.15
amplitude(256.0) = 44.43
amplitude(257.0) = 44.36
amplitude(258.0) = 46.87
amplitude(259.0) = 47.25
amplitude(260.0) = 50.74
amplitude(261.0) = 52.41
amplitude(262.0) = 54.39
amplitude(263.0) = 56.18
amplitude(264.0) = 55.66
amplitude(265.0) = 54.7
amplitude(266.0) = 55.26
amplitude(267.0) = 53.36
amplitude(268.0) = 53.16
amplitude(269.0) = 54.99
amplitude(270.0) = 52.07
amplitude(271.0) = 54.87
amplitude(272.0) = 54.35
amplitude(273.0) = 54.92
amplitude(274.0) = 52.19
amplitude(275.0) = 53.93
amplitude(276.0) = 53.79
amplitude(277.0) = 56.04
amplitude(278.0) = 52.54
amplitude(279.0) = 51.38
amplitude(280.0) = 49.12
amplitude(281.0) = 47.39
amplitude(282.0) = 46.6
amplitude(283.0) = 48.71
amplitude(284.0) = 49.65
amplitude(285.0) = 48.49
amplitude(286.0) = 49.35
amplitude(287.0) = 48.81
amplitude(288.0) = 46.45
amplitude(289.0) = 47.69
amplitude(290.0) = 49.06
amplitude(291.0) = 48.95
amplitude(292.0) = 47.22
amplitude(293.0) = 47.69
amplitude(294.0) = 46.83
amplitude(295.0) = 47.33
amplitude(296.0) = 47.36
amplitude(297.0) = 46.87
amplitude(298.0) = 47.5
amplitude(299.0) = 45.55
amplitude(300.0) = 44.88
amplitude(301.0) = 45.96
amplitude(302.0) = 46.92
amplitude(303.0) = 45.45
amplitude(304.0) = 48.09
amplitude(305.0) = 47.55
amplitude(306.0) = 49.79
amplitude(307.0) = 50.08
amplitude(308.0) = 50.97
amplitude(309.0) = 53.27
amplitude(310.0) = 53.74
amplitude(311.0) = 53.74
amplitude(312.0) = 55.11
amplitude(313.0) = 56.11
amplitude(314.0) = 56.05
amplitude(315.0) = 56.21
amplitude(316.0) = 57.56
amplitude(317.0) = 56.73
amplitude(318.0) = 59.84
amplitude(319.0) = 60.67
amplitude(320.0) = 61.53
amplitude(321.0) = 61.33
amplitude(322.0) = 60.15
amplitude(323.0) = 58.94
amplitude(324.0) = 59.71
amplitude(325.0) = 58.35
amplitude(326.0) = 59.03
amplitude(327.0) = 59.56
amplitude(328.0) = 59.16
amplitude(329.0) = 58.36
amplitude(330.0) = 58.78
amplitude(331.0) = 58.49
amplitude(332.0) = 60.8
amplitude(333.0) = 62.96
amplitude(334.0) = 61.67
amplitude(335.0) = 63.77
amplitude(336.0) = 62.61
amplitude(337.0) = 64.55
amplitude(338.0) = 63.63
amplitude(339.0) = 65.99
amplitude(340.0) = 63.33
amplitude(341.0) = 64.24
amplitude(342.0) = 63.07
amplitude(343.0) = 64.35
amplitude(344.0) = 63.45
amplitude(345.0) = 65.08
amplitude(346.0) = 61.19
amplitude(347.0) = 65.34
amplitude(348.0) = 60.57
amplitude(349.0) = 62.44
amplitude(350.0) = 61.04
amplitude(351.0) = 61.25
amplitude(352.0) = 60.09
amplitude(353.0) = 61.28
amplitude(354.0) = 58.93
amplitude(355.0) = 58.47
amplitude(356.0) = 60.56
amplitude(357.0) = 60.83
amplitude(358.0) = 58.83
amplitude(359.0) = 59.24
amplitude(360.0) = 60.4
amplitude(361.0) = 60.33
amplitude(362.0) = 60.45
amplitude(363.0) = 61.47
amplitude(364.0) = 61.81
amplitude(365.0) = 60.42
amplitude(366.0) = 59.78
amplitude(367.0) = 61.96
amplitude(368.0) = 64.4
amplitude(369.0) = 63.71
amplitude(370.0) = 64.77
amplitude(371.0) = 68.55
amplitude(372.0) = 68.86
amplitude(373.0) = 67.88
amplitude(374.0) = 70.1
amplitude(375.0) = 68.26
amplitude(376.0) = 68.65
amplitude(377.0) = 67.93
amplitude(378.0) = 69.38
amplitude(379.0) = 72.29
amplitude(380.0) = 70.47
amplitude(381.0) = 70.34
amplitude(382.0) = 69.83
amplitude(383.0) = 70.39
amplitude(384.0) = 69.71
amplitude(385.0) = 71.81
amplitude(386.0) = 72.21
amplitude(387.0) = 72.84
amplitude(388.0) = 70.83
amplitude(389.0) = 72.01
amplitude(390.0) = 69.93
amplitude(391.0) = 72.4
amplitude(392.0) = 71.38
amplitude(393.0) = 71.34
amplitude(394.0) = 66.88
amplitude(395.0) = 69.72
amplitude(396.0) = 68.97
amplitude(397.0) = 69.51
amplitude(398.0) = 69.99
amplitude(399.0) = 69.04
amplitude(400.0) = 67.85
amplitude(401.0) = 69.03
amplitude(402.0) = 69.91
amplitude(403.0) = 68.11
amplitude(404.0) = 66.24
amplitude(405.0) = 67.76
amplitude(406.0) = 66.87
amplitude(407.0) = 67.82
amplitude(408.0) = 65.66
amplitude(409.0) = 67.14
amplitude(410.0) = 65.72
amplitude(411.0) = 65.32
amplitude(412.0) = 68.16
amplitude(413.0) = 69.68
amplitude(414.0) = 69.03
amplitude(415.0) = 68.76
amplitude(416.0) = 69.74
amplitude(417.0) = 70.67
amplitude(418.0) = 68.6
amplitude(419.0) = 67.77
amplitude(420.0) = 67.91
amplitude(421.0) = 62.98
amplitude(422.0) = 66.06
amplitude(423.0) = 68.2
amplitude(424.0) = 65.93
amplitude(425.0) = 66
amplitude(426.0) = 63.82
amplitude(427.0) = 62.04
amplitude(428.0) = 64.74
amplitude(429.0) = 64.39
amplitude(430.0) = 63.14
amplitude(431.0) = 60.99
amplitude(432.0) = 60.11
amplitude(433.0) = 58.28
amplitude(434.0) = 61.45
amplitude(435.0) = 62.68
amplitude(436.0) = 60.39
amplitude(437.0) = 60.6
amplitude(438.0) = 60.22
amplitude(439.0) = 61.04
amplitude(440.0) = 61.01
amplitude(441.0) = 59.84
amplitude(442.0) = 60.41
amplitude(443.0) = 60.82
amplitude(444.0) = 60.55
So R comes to 64.2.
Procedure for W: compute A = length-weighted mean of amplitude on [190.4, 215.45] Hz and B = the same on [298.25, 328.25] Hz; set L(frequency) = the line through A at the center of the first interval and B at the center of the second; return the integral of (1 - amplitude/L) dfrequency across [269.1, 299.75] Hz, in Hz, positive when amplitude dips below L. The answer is 2.4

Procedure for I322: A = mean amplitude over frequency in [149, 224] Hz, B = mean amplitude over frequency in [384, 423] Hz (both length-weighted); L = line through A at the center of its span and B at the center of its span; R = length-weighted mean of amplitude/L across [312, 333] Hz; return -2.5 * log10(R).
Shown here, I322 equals 0.08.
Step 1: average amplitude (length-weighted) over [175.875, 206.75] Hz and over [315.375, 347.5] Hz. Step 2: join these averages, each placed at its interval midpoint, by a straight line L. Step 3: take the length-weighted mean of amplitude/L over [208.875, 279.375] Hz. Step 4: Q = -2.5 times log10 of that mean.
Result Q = 0.37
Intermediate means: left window 57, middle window 41.8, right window 61.4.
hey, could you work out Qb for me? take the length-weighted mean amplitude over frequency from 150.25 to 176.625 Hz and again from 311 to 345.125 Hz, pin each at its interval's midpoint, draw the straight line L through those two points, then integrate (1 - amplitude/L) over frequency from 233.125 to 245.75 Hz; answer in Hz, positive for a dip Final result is 6.65 Hz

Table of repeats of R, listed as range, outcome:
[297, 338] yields 55.8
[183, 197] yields 57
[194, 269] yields 42.7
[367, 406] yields 69.2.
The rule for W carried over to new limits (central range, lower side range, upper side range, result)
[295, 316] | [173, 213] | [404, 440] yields 3.6 Hz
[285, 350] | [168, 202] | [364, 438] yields 8.4 Hz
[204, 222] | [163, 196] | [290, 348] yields 3.7 Hz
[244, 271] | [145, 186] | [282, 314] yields 2.0 Hz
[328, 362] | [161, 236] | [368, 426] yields 1.1 Hz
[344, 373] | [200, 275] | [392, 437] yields -1.5 Hz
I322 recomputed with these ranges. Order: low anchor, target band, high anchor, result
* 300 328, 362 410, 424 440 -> -0.151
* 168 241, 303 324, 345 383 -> 0.068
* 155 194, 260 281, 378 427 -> 0.177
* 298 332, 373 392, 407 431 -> -0.132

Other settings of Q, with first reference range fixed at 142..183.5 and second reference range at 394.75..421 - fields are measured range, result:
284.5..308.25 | 0.31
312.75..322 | 0.10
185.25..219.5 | 0.14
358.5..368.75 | 0.09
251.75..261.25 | 0.29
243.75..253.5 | 0.43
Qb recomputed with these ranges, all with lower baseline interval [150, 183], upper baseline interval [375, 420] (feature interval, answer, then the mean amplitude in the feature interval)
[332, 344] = 0.6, 63.5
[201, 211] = 1.4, 52.3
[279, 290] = 2.7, 48.4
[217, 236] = 9.3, 31.5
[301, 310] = 2.2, 49.1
